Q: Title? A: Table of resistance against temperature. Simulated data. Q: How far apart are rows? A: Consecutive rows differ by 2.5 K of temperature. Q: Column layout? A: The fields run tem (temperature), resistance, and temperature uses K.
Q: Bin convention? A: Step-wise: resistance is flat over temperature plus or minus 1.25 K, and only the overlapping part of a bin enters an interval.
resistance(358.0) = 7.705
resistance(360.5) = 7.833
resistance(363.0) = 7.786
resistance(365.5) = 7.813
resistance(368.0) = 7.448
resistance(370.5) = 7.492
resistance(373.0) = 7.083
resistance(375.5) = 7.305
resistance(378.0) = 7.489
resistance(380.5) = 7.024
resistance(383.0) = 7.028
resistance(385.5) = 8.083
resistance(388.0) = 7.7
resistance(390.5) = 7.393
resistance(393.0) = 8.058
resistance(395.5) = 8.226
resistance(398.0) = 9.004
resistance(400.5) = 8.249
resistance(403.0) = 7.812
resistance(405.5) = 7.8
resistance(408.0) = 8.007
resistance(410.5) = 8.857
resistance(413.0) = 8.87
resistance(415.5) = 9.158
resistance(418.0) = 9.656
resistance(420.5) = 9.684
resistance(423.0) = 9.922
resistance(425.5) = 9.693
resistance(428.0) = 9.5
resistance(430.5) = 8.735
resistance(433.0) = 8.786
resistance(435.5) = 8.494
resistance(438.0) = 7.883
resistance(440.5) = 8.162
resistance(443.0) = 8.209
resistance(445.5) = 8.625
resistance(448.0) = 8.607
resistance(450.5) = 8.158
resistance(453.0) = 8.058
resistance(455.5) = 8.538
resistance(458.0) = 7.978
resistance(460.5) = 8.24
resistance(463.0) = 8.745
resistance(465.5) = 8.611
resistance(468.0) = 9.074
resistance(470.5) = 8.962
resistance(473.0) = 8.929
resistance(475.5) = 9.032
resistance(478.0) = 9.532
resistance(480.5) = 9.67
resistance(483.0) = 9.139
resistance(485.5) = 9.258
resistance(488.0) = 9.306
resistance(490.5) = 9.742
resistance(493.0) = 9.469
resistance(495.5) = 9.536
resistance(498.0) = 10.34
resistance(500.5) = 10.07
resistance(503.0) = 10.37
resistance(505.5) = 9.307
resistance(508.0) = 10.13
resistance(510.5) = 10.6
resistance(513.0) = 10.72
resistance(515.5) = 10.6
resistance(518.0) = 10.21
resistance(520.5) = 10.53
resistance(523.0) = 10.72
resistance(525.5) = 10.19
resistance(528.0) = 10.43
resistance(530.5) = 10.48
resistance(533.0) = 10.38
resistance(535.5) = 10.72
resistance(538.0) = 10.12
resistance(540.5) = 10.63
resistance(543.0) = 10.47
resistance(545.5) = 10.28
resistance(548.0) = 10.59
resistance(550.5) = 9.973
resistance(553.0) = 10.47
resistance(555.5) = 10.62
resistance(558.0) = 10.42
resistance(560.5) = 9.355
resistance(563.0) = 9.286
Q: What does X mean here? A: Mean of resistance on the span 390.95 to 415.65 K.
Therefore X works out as 8.34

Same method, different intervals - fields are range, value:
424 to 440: 8.83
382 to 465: 8.49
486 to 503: 9.77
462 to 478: 8.94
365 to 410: 7.74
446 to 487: 8.78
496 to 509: 10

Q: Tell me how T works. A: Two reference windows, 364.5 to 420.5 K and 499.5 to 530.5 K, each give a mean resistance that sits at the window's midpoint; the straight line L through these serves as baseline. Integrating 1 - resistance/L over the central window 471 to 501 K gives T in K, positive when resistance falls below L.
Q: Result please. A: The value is 1.0 K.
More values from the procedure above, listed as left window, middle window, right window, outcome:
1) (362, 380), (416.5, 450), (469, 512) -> -1.31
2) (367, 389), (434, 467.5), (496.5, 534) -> 2.25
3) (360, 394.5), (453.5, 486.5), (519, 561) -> 1.04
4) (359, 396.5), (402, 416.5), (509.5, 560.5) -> -0.46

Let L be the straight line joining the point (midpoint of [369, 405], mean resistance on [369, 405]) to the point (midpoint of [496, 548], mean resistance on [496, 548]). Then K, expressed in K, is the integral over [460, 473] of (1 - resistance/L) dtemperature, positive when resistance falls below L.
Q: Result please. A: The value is 0.7 K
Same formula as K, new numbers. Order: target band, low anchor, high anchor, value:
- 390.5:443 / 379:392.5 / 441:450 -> -4.7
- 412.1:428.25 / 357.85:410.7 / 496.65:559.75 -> -2.1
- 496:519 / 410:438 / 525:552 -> -0.4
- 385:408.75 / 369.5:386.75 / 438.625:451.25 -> -1.3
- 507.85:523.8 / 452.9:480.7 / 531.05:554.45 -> -1.1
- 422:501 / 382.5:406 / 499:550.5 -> 2.1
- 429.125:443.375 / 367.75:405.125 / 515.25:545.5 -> 0.4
